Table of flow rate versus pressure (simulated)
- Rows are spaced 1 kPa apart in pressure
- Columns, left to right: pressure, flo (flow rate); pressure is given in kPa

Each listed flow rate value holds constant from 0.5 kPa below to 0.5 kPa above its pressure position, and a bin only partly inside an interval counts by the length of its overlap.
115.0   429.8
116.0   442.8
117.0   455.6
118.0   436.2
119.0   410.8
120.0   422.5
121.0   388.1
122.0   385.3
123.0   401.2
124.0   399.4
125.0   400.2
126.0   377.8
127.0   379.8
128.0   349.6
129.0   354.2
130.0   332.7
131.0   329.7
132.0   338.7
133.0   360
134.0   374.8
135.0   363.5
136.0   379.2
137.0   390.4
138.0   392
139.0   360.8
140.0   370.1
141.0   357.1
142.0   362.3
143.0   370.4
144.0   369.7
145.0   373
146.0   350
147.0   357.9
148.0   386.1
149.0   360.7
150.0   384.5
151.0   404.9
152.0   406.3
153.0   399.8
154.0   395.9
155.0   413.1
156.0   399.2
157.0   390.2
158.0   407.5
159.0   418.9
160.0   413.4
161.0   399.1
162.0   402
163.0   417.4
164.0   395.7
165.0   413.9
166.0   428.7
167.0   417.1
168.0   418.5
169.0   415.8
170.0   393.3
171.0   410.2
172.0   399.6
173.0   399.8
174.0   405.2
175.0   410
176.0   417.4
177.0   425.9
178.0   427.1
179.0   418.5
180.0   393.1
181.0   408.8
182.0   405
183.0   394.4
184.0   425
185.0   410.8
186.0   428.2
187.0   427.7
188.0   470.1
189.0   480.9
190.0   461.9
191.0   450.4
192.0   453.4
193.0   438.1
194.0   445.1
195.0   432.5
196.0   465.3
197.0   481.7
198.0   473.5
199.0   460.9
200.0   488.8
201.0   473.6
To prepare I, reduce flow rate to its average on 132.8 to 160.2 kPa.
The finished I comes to 382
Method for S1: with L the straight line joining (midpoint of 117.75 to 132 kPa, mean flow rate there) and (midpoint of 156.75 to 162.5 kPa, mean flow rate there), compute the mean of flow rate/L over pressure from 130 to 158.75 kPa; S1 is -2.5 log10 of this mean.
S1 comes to 0.05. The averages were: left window 381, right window 406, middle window 376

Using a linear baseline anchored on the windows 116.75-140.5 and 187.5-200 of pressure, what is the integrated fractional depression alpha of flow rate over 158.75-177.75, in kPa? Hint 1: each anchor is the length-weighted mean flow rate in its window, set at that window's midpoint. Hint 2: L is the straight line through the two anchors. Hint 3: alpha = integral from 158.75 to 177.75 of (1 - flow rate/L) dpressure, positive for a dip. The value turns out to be 0.8 kPa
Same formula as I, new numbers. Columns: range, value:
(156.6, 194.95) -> 420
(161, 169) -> 413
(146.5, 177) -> 403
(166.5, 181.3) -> 411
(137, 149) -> 369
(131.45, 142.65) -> 368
